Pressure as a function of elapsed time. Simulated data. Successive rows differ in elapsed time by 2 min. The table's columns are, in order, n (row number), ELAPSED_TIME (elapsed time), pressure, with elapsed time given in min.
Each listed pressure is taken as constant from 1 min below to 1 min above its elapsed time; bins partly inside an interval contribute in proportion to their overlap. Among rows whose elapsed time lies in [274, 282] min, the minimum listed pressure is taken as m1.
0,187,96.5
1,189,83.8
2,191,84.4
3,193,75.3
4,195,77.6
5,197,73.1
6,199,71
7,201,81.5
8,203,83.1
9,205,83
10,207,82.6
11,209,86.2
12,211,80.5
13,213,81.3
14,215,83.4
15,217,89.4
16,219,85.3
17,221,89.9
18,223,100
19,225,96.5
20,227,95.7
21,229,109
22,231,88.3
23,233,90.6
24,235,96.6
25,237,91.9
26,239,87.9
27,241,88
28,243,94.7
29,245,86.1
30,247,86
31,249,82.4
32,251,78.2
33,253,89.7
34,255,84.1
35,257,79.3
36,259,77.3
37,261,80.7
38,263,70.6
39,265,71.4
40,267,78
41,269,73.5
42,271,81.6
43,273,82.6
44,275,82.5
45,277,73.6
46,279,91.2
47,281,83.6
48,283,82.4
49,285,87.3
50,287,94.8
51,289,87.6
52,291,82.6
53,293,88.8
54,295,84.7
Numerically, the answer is 73.6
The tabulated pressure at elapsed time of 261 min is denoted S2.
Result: 80.7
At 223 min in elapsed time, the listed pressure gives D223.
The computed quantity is 100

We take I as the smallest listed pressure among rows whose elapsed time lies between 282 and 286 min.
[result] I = 82.4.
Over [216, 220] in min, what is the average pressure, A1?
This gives 87.3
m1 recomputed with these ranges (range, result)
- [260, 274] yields 70.6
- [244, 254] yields 78.2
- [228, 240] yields 87.9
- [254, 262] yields 77.3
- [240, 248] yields 86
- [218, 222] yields 85.3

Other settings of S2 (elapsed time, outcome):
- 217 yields 89.4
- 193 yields 75.3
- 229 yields 109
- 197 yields 73.1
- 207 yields 82.6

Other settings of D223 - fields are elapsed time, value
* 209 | 86.2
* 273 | 82.6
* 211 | 80.5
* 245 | 86.1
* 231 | 88.3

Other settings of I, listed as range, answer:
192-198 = 73.1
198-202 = 71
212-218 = 81.3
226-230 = 95.7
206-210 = 82.6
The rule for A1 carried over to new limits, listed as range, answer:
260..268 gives 75.2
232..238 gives 93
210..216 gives 81.7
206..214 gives 82.7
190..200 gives 76.3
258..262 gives 79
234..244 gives 91.8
